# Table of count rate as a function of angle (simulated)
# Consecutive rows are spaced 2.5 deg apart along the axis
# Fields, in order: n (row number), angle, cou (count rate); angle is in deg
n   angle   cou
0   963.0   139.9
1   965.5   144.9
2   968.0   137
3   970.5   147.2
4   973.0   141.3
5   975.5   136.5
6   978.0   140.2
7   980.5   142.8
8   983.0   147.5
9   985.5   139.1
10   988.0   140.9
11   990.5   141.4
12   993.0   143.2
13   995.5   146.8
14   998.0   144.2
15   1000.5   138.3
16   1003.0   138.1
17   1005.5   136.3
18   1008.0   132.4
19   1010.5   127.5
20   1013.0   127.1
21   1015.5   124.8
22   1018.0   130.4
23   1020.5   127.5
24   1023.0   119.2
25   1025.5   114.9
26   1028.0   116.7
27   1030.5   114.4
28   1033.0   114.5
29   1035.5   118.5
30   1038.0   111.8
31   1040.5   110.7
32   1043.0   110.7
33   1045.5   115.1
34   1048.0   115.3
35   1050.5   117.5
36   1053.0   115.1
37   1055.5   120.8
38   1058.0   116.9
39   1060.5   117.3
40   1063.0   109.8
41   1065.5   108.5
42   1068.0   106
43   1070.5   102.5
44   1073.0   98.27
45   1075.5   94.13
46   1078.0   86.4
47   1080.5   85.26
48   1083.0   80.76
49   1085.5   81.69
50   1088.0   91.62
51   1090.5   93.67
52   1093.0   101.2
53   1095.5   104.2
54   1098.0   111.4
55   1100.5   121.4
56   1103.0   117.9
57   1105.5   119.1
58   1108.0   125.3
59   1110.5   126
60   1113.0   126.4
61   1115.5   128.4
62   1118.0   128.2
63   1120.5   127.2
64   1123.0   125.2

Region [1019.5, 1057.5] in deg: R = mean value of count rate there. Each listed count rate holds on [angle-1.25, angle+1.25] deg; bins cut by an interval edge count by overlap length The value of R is 116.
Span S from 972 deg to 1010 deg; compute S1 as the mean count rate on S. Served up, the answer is 140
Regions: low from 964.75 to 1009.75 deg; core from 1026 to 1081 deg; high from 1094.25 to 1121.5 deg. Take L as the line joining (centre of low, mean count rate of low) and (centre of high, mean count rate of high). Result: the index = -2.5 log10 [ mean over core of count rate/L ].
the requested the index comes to 0.19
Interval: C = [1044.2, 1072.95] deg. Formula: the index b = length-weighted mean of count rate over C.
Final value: 113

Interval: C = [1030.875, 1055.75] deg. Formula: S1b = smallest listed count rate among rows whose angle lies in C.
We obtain 110.7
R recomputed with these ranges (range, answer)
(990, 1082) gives 119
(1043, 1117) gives 108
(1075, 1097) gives 91.1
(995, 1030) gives 130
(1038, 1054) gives 114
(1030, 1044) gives 113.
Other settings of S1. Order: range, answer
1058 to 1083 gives 101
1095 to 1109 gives 117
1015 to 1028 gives 123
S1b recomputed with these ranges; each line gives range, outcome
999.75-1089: 80.76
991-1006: 136.3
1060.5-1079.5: 86.4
